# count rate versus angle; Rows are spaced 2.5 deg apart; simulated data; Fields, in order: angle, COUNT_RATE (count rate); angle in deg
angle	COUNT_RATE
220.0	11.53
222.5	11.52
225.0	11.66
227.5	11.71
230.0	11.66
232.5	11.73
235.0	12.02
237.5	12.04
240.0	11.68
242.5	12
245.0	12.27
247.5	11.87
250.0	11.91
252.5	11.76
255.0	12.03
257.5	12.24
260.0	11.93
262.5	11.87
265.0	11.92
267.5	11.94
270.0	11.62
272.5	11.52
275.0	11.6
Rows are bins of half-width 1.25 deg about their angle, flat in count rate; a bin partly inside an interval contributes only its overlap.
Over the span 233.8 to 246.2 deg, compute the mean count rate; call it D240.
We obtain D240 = 12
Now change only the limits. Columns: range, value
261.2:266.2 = 11.9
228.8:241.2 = 11.8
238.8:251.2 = 11.9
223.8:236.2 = 11.8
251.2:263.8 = 12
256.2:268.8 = 12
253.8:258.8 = 12.1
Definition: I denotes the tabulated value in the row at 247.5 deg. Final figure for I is 11.87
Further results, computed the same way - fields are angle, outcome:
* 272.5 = 11.52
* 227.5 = 11.71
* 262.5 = 11.87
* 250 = 11.91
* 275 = 11.6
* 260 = 11.93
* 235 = 12.02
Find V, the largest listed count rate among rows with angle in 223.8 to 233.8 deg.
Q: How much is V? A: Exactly 11.73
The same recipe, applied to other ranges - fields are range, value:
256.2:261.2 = 12.24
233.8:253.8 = 12.27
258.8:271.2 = 11.94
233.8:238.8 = 12.04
